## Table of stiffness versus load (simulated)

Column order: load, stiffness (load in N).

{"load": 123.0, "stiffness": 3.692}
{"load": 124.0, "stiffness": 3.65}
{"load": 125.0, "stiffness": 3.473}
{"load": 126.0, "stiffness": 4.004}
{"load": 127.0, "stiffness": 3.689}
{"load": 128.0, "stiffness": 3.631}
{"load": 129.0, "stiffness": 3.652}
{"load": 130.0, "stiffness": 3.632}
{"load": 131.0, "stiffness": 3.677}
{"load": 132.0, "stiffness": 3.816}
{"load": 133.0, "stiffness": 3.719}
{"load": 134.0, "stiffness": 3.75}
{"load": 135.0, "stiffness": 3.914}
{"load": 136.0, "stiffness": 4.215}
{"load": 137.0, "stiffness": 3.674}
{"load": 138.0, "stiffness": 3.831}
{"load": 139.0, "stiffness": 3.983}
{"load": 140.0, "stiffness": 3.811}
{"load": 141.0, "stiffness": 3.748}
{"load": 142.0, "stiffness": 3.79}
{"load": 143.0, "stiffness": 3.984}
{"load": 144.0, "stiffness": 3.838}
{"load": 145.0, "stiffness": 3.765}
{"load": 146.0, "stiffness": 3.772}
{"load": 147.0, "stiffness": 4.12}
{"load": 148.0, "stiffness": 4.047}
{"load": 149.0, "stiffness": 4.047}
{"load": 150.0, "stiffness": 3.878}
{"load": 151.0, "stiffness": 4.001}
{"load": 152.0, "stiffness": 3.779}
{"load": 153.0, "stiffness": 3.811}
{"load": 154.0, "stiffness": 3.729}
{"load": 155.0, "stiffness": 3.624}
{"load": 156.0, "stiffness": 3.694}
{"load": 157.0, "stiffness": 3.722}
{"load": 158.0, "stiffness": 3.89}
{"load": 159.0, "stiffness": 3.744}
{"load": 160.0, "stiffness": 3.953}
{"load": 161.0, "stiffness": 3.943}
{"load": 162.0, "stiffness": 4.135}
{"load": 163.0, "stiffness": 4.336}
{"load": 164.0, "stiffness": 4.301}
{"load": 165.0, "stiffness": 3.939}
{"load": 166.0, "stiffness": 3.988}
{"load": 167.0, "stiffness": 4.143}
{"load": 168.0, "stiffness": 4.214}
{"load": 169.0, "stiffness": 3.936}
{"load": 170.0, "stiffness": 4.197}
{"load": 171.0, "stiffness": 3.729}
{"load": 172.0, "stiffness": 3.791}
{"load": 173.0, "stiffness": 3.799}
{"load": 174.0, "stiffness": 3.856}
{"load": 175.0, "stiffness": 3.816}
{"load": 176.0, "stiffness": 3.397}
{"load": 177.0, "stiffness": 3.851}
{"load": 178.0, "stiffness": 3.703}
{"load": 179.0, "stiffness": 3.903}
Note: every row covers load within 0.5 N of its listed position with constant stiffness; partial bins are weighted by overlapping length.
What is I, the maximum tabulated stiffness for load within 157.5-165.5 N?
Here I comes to 4.336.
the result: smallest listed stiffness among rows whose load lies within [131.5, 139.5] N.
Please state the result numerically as 3.674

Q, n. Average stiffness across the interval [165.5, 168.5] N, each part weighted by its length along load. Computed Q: 4.11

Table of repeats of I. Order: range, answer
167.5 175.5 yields 4.214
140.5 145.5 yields 3.984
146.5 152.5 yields 4.12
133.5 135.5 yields 3.914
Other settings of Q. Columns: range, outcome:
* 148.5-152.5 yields 3.93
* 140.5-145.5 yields 3.83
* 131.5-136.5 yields 3.88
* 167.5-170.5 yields 4.12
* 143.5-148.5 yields 3.91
